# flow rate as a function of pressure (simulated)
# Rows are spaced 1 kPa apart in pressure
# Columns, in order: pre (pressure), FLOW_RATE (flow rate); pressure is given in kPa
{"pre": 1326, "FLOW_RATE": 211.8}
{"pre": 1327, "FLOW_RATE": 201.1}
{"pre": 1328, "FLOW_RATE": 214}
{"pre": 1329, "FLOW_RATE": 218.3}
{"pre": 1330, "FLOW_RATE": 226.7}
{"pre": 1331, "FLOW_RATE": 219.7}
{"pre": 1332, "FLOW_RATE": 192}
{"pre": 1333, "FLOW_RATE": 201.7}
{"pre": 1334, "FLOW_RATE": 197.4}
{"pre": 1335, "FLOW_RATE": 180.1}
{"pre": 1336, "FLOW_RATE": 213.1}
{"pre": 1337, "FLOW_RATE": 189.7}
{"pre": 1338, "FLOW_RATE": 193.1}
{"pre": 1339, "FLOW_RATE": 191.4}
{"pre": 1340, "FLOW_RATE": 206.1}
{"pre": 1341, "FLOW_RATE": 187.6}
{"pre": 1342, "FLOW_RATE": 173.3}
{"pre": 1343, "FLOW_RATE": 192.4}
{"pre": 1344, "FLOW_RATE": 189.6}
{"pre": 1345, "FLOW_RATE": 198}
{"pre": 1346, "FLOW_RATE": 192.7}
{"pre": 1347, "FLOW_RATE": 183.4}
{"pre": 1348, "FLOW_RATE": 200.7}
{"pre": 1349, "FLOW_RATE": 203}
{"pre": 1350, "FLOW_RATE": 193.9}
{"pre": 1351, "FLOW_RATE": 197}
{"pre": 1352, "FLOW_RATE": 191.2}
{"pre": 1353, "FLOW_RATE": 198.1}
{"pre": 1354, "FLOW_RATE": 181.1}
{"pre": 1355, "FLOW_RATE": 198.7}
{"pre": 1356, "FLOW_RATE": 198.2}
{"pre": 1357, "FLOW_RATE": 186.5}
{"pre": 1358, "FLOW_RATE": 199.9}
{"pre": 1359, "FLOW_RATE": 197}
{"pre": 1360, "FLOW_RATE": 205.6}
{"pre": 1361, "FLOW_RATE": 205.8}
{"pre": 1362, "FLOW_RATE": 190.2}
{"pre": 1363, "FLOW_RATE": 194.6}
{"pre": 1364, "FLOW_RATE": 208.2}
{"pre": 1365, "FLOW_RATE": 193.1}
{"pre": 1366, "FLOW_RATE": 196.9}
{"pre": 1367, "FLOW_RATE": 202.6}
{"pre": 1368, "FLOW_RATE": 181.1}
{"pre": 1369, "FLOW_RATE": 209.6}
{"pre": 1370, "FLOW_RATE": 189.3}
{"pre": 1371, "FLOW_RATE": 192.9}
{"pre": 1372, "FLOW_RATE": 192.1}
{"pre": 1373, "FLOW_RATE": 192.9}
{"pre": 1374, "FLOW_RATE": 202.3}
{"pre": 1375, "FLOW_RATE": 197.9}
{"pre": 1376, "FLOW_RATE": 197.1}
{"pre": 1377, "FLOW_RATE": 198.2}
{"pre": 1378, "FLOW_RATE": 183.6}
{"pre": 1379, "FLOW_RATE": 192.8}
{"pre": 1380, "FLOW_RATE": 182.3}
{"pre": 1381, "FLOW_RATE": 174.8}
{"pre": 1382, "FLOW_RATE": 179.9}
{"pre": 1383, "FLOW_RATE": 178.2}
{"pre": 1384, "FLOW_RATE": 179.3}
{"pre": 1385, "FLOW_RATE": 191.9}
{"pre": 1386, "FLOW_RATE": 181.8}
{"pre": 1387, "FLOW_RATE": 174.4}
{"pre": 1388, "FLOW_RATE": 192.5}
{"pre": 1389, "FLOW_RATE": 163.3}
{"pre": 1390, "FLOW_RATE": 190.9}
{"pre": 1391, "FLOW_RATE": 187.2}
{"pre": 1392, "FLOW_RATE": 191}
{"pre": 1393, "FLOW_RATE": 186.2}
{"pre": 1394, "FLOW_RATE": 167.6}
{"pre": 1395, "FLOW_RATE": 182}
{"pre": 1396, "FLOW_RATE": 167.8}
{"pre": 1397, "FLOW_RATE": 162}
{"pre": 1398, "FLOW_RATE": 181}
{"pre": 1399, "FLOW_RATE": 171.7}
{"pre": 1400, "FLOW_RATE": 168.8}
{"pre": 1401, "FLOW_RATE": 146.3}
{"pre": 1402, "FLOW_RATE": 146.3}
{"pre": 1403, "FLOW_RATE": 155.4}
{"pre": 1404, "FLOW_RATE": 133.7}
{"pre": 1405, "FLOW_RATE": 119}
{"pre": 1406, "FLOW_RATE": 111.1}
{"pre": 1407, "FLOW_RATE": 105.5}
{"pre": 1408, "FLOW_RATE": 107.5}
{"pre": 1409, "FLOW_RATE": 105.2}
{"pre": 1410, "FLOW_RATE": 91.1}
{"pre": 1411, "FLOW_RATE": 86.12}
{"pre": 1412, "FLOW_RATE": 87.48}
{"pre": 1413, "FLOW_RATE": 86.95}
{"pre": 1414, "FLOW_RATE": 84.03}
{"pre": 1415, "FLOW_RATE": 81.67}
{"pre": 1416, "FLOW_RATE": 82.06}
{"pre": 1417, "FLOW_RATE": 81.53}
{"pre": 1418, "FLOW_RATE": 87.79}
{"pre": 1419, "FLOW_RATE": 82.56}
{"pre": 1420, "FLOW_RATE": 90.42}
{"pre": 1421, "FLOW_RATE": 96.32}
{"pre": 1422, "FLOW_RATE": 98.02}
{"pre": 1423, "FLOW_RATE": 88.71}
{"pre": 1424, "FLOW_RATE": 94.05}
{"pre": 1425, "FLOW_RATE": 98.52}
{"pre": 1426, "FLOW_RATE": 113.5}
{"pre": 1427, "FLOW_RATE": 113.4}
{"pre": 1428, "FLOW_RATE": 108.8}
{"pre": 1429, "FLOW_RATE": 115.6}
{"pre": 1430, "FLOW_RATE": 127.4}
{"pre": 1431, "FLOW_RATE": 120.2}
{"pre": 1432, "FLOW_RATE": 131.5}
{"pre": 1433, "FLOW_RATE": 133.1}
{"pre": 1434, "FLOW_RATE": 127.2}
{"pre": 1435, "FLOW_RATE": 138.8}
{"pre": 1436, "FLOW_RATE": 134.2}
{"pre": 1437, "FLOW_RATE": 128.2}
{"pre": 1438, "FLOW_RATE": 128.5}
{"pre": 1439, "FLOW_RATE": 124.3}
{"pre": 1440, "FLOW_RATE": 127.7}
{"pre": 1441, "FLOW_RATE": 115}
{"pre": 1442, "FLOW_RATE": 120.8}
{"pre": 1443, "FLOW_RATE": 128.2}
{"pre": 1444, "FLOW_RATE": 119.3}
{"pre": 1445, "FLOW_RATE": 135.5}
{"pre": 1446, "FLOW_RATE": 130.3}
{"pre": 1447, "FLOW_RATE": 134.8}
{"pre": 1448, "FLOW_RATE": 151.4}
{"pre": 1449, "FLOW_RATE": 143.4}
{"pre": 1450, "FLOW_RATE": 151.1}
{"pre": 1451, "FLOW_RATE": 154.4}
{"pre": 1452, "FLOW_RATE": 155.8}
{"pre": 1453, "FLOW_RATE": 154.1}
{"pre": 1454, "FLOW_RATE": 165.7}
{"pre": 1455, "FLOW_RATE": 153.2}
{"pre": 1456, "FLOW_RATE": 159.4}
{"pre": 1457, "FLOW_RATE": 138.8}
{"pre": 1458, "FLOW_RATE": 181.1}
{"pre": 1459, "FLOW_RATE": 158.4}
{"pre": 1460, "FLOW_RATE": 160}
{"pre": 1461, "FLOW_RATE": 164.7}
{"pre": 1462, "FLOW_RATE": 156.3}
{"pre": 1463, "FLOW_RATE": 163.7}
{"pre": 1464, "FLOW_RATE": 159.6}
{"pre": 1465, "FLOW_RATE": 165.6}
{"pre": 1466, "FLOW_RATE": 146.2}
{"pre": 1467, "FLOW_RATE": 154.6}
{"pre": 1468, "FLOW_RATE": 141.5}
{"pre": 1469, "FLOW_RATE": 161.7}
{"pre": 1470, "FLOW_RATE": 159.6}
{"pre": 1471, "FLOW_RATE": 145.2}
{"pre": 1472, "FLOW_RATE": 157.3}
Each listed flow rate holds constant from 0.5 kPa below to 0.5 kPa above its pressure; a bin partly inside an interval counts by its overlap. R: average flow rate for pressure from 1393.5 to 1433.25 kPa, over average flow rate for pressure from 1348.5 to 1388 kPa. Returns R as 0.61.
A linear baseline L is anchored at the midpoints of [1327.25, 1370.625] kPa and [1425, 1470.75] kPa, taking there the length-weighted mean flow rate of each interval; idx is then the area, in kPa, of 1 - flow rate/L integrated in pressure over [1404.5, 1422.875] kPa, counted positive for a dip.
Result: 7.7 kPa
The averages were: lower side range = 197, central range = 93.5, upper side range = 141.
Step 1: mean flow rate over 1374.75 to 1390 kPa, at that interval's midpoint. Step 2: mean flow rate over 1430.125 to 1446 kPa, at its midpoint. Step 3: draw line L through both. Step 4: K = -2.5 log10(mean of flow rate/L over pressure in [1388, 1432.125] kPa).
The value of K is 0.25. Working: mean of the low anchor 185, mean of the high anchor 128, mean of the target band 126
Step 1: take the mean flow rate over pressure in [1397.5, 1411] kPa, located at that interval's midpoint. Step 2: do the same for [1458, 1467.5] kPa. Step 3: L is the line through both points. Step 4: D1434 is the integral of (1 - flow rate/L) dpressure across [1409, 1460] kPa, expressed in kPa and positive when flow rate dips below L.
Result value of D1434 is 9.20 kPa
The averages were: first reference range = 132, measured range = 121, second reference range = 160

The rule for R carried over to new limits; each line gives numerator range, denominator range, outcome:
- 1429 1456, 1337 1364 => 0.70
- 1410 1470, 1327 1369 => 0.65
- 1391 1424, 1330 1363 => 0.63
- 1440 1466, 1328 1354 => 0.75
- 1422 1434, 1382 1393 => 0.62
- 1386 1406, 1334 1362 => 0.86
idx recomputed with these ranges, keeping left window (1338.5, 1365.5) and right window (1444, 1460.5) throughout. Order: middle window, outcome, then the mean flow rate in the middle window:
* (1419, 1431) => 4.33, 104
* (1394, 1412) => 3.72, 137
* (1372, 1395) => -0.62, 186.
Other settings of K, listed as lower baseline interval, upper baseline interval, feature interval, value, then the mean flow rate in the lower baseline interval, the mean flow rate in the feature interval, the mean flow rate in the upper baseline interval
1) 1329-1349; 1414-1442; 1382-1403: -0.21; 197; 175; 110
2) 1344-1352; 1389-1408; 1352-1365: -0.05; 195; 197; 158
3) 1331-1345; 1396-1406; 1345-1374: -0.09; 194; 196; 152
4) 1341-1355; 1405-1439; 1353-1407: -0.18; 192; 182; 106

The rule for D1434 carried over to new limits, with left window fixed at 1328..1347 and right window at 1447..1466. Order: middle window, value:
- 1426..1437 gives 2.7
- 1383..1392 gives -0.1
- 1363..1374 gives -0.5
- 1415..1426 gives 5.1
